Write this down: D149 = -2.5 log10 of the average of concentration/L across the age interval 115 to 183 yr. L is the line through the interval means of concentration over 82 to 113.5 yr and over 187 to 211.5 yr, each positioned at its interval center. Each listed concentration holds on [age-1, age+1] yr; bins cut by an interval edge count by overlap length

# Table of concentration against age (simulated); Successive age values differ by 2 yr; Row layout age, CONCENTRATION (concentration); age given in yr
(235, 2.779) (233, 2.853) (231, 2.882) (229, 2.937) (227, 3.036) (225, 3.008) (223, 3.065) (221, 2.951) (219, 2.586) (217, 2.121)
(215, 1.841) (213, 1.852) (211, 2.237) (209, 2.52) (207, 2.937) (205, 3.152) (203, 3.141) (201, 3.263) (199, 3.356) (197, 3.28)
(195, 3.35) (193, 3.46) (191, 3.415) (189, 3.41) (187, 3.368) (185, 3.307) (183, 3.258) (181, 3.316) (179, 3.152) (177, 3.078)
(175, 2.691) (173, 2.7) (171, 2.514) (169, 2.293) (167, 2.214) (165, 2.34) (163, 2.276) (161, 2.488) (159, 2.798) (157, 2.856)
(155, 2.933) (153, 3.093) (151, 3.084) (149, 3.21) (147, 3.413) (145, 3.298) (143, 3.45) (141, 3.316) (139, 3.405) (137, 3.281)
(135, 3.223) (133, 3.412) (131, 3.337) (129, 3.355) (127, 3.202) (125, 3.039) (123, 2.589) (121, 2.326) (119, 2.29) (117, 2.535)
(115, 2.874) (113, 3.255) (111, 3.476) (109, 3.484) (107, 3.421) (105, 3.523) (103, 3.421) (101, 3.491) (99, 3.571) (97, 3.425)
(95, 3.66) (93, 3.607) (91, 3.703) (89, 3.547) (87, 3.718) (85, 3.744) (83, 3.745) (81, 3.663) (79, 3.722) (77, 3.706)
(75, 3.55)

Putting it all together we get 0.15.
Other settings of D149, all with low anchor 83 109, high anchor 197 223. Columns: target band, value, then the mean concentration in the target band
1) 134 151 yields -0.03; 3.31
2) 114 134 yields 0.16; 2.9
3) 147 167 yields 0.12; 2.79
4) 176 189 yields -0.12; 3.26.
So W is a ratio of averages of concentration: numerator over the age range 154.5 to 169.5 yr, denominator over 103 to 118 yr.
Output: 0.78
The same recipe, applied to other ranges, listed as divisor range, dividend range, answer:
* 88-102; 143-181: 0.79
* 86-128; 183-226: 0.91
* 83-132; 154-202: 0.90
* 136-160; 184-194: 1.07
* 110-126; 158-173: 0.87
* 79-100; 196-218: 0.74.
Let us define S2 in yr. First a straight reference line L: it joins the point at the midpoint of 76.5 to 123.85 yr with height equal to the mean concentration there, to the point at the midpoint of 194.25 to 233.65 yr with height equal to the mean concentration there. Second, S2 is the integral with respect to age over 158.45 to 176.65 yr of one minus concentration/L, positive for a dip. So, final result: 3.24 yr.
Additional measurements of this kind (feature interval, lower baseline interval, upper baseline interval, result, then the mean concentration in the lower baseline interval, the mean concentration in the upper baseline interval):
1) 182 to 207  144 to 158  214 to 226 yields -4.5 yr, 3.13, 2.6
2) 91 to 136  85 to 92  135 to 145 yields 3.8 yr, 3.67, 3.34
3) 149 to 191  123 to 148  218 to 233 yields 3.5 yr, 3.28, 2.92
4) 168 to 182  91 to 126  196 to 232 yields 0.5 yr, 3.19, 2.79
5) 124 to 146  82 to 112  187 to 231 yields 0.3 yr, 3.57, 2.91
